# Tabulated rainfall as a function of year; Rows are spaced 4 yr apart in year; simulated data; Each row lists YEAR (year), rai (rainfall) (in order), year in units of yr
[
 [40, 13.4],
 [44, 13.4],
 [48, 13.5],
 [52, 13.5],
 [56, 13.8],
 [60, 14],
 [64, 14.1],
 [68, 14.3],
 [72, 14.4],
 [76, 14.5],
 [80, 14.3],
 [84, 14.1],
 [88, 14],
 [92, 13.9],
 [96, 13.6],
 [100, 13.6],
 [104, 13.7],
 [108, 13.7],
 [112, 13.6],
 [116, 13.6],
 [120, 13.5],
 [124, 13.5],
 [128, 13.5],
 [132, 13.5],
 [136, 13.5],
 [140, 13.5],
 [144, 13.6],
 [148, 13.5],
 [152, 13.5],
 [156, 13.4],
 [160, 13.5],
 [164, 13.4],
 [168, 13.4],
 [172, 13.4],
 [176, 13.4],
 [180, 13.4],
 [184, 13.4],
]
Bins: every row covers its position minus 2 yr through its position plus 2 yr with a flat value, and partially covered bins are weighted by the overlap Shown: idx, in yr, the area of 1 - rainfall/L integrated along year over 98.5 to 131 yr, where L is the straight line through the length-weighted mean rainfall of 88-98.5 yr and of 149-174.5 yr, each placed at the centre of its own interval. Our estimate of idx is 0.2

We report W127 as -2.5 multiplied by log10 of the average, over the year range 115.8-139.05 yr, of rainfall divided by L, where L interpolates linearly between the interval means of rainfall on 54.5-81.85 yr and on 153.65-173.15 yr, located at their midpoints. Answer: 0.02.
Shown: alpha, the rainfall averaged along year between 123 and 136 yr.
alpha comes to 13.5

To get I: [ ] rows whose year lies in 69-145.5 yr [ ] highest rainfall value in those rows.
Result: 14.5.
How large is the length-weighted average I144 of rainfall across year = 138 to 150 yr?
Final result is 13.5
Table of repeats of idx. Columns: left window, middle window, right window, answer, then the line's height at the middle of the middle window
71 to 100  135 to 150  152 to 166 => 0.1 yr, 13.6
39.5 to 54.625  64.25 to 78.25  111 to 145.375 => -0.9 yr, 13.5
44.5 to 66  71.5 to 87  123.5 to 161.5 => -0.7 yr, 13.7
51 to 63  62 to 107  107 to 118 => -1.0 yr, 13.7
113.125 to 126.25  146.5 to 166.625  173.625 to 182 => 0.0 yr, 13.5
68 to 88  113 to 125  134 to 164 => 0.3 yr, 13.8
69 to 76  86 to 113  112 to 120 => 0.3 yr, 13.9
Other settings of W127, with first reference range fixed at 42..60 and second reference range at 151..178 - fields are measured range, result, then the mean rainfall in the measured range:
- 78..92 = -0.04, 14.1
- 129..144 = 0.00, 13.5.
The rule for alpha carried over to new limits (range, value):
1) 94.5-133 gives 13.6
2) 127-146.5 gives 13.5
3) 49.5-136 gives 13.8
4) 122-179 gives 13.5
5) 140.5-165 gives 13.5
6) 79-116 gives 13.8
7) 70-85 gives 14.3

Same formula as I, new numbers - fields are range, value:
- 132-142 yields 13.5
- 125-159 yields 13.6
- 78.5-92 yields 14.3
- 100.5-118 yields 13.7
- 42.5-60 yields 14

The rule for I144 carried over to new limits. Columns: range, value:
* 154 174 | 13.4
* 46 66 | 13.8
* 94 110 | 13.6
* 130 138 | 13.5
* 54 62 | 13.9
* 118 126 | 13.5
